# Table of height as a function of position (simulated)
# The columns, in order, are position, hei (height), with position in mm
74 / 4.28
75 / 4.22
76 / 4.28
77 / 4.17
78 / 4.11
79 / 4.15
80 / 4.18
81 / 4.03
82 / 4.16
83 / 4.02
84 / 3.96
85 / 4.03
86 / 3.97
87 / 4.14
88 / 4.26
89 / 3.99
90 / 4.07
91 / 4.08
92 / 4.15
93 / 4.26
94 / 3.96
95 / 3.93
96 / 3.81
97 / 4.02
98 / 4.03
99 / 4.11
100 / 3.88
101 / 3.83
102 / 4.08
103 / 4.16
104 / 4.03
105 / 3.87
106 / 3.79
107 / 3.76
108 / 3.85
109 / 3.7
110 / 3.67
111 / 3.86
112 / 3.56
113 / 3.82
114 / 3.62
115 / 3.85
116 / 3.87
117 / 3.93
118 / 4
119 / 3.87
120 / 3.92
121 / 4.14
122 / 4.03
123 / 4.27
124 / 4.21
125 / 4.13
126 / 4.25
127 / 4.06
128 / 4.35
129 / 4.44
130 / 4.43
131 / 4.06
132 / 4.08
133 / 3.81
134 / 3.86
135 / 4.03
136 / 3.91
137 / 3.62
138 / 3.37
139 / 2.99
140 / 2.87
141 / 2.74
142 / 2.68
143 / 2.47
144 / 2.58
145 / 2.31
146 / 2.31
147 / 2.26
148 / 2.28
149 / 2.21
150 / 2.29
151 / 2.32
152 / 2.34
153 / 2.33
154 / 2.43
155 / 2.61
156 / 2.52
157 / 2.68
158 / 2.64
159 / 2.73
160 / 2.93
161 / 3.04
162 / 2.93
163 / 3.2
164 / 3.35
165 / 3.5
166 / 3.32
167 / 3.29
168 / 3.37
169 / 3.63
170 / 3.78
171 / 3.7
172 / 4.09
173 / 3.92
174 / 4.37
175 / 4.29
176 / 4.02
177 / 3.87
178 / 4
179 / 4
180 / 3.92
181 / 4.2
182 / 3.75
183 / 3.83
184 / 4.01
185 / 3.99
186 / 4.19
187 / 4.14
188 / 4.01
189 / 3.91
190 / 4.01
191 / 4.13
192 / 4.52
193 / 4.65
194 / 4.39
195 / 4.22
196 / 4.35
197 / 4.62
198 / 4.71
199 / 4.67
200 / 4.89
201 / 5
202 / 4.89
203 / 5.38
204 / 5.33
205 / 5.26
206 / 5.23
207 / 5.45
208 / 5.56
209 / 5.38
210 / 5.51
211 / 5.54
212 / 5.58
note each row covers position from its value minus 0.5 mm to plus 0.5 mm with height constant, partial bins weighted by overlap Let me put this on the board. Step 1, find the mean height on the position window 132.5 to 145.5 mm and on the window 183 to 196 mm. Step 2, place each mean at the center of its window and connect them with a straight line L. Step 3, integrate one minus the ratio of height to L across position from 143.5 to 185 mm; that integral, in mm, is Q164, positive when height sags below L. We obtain 5.6 mm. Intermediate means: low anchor 3.17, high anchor 4.17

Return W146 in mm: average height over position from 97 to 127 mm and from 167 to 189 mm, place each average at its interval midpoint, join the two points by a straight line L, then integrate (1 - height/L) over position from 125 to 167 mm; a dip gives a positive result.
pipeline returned 8.8 mm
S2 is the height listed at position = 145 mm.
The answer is 2.31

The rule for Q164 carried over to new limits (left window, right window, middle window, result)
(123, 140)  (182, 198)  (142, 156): 5.7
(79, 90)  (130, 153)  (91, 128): -3.8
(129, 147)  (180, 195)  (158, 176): 1.4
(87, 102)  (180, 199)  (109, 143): 2.4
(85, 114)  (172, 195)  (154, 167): 3.6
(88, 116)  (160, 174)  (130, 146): 1.7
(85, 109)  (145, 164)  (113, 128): -2.7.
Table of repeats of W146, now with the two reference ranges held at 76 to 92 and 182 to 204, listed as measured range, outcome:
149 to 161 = 4.9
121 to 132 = 0.0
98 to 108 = 0.5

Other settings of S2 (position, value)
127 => 4.06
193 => 4.65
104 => 4.03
